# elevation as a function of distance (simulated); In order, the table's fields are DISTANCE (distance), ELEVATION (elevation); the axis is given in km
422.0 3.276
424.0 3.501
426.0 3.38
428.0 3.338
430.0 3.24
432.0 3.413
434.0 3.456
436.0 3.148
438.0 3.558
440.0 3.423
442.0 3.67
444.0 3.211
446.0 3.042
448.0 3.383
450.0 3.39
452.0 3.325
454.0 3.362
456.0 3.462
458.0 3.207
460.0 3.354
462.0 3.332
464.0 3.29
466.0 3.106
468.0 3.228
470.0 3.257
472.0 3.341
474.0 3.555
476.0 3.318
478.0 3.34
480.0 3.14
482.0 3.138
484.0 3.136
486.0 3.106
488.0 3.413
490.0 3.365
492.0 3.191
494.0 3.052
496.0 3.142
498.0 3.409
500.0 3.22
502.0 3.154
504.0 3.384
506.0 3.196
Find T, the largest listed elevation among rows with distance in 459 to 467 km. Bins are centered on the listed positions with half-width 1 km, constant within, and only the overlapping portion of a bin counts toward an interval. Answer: 3.354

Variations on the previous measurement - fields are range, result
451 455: 3.362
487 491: 3.413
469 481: 3.555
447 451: 3.39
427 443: 3.67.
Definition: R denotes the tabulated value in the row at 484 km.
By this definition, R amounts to 3.136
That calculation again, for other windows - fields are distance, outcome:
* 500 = 3.22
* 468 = 3.228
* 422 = 3.276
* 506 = 3.196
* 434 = 3.456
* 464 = 3.29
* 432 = 3.413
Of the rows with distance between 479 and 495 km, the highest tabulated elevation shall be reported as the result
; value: 3.413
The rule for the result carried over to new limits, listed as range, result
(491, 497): 3.191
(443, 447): 3.211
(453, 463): 3.462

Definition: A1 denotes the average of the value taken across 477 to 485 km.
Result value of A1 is 3.19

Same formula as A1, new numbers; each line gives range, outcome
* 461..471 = 3.24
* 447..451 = 3.39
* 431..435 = 3.43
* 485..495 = 3.23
